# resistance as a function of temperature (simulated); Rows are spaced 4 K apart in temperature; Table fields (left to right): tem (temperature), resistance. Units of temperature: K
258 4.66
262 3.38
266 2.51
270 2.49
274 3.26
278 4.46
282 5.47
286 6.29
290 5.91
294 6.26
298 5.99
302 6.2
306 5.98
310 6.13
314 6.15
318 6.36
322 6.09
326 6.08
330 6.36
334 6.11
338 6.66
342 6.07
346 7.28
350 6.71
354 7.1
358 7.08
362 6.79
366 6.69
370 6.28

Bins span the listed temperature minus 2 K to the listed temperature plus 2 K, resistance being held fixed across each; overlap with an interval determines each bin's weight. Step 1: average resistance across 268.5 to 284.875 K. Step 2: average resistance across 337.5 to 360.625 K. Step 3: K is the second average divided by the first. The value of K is 1.7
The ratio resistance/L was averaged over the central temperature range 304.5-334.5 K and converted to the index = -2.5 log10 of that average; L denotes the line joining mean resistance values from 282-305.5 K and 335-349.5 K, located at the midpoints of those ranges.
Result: 0.035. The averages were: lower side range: 6.06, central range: 6.16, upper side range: 6.64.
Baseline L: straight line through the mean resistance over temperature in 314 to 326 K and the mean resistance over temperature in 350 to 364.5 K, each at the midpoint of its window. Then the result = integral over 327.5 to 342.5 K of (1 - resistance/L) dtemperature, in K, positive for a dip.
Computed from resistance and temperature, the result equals 0.4 K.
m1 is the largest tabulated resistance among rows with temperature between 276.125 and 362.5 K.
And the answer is 7.28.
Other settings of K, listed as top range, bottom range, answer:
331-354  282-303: 1.09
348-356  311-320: 1.11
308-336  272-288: 1.27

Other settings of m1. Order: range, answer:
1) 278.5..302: 6.29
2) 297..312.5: 6.2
